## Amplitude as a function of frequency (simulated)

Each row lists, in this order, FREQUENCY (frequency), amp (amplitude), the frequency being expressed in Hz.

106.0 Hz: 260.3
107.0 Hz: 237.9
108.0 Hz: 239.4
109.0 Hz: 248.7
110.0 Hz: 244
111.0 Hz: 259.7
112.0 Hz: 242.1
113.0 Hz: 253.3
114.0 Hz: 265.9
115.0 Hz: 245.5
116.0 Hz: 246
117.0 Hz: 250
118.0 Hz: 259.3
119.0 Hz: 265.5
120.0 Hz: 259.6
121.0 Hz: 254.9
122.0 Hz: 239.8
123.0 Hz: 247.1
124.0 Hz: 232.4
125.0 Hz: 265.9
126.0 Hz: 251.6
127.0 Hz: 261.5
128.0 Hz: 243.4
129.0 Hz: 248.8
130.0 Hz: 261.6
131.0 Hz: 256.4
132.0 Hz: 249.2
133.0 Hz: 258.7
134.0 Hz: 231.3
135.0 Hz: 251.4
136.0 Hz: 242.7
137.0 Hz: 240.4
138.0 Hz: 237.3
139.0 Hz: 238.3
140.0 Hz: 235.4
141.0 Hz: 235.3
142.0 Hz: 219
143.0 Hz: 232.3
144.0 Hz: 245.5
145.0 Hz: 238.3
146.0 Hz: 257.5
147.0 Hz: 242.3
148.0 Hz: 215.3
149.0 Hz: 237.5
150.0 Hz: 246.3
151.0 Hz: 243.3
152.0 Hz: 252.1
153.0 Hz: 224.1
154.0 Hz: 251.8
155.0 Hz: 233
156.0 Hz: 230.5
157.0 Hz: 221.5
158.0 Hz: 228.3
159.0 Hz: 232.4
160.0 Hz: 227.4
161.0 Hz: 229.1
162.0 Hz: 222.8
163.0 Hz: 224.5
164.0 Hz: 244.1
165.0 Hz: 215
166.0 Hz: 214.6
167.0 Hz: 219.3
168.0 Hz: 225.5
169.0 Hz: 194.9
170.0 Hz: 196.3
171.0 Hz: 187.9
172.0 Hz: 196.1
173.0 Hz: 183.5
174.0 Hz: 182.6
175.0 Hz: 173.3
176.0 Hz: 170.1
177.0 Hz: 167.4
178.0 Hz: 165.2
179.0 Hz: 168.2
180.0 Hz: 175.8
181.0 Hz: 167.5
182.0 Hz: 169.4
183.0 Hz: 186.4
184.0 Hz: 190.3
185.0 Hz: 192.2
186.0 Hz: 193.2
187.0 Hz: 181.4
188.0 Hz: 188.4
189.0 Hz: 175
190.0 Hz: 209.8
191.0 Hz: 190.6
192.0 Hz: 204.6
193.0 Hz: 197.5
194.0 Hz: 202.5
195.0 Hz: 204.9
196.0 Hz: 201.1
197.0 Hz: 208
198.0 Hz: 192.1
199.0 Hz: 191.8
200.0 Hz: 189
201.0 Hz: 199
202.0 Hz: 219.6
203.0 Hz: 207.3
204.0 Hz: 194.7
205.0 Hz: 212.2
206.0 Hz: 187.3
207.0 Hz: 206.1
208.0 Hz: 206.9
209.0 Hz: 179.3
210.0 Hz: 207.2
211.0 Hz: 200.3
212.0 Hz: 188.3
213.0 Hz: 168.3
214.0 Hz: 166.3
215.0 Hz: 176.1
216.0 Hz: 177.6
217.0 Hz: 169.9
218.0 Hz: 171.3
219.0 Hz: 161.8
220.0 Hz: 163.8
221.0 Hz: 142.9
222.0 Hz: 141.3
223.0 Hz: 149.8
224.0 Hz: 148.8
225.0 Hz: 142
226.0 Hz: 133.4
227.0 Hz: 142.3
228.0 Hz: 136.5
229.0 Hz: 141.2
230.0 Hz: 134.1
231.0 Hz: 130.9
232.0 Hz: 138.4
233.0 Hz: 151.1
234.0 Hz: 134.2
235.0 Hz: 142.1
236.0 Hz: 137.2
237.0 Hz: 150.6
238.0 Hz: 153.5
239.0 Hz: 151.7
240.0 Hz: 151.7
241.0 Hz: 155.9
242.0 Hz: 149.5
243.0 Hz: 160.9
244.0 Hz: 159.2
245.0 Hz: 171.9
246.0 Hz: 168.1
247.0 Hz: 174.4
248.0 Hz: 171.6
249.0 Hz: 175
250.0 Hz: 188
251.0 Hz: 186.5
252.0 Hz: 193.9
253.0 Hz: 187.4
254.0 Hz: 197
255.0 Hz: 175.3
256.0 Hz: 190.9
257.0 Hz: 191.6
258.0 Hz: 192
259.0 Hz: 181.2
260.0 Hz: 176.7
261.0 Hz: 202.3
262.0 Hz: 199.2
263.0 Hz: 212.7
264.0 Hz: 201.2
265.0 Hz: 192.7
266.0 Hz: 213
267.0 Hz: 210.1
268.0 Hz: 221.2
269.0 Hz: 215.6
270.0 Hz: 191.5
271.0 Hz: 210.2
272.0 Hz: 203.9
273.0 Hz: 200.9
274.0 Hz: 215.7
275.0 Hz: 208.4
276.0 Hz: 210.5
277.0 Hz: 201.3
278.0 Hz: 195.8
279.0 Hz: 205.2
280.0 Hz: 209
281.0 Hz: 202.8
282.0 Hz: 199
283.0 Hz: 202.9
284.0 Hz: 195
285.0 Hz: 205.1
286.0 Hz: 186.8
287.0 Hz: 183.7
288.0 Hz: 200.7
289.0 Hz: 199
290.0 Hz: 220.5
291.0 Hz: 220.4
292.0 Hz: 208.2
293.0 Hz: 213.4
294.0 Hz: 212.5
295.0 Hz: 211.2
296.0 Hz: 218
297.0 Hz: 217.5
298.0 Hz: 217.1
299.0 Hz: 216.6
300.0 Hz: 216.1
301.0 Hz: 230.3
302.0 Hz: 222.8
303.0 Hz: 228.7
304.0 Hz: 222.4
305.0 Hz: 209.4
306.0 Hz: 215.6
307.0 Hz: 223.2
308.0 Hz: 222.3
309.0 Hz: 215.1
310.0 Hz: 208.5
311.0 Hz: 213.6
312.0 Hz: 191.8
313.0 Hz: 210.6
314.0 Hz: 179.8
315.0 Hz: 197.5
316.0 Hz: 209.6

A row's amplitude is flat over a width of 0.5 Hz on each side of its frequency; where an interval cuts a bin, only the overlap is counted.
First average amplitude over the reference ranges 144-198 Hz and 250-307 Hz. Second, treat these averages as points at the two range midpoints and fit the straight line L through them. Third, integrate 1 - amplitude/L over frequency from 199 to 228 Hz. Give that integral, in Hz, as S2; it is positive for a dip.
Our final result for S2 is 4.2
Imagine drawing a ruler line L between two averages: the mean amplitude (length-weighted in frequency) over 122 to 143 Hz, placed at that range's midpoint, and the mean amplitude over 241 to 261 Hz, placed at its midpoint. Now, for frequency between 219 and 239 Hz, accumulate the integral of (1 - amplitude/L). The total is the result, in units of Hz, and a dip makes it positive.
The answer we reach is 4.96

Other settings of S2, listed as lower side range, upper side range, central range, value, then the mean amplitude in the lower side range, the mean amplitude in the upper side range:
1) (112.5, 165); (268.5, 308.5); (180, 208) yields 4.3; 243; 210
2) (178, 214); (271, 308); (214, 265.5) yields 9.1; 192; 210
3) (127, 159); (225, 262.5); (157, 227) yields 4.7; 240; 164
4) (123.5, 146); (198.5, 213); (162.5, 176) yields 1.2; 245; 198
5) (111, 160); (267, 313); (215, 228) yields 4.1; 244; 210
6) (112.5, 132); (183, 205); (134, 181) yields 1.4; 253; 197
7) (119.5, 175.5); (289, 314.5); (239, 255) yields 3.5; 233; 214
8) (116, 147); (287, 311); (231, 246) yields 5.0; 247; 215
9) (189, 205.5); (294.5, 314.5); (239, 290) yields 4.3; 201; 215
